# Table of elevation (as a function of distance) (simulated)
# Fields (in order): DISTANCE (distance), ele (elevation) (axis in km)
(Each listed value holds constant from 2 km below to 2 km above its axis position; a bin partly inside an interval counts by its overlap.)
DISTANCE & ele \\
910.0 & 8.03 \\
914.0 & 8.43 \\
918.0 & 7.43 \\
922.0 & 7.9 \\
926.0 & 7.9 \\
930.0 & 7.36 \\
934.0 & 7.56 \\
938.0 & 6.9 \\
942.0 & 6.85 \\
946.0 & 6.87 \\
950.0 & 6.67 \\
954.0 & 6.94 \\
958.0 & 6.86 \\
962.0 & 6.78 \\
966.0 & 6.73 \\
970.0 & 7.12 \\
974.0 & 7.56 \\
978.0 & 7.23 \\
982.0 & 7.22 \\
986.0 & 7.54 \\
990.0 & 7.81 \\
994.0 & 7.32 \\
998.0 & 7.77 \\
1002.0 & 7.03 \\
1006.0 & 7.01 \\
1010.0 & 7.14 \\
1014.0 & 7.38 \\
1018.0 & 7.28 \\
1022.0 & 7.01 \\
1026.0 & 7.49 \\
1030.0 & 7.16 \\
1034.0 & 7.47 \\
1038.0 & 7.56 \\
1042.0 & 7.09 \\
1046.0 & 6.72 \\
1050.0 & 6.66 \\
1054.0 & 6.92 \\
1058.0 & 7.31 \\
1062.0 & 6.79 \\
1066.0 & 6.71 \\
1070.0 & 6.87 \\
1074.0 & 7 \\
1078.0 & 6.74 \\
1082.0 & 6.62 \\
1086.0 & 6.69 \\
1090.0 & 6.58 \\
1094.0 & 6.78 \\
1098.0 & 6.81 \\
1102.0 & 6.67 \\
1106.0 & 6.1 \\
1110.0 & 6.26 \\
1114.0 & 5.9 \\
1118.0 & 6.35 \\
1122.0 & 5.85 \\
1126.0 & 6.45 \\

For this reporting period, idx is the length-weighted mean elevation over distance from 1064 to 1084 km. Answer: 6.79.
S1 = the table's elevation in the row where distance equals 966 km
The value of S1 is 6.73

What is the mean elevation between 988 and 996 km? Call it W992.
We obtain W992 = 7.56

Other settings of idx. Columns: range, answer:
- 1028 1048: 7.2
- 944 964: 6.82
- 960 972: 6.88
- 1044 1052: 6.69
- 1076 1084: 6.68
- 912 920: 7.93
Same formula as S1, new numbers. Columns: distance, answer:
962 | 6.78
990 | 7.81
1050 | 6.66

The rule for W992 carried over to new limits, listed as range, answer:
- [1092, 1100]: 6.79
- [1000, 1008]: 7.02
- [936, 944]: 6.88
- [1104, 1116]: 6.09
